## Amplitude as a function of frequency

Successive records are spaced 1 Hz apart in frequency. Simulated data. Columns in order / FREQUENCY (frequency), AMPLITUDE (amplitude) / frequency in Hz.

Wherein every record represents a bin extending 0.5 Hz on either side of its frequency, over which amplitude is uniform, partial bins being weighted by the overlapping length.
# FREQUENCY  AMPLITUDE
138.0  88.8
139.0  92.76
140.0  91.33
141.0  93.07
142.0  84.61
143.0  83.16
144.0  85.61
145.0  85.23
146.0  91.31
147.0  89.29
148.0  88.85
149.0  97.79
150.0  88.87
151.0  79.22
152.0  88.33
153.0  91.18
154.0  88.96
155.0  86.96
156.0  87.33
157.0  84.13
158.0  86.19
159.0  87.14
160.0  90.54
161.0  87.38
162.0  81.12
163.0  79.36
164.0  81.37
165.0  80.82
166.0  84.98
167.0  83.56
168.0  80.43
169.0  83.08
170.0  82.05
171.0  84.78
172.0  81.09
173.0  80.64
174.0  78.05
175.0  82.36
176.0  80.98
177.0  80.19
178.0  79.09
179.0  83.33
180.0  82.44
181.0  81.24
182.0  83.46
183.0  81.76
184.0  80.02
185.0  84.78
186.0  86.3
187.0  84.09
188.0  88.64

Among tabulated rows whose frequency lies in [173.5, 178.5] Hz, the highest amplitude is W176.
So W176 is 82.36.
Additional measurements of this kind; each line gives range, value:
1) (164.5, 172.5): 84.98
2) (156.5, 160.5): 90.54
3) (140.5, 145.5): 93.07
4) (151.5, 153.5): 91.18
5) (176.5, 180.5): 83.33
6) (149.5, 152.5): 88.87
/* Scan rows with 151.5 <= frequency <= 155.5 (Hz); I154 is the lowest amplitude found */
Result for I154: 86.96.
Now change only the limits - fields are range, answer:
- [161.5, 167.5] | 79.36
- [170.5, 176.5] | 78.05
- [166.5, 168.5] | 80.43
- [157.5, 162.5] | 81.12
